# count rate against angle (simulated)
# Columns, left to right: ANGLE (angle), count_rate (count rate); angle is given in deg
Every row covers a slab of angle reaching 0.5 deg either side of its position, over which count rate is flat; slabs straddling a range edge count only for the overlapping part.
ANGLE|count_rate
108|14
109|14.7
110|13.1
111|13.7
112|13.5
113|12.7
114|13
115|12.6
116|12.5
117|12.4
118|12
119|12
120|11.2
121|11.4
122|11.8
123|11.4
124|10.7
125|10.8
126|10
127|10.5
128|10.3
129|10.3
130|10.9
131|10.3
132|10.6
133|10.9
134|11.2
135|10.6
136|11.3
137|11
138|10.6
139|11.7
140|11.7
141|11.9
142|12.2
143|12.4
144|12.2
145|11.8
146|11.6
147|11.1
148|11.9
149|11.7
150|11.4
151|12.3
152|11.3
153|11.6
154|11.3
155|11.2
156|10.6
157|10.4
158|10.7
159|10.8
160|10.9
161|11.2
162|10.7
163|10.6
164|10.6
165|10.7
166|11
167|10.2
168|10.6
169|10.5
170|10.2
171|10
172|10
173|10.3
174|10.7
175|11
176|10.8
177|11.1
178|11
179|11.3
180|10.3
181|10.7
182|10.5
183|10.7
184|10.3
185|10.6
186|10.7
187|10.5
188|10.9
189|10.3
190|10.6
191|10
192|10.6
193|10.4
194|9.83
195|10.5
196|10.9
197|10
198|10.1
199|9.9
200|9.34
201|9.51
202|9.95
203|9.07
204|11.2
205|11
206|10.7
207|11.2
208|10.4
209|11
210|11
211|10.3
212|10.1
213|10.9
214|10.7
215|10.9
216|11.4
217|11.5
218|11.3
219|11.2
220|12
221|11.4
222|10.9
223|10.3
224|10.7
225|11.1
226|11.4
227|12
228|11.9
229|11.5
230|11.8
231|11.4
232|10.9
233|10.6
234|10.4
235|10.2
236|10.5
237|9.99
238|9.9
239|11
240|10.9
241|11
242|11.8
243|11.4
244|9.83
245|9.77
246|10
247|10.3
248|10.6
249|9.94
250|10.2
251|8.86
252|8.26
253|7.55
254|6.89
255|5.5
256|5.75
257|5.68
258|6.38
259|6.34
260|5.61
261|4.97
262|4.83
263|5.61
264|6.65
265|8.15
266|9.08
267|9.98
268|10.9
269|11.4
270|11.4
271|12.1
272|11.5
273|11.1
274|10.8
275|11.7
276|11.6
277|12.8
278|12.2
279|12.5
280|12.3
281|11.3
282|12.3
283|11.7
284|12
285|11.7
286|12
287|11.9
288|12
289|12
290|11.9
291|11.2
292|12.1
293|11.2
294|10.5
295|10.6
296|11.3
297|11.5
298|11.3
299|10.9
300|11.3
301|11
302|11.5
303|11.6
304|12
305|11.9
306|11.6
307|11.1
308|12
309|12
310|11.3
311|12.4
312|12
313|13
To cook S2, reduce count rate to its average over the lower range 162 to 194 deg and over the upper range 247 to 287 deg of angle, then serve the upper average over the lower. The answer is 0.90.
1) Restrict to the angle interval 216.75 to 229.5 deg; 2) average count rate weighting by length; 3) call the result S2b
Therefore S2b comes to 11.3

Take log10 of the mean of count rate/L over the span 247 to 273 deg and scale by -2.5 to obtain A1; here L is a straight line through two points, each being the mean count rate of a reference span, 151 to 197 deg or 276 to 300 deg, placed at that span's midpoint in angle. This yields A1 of 0.35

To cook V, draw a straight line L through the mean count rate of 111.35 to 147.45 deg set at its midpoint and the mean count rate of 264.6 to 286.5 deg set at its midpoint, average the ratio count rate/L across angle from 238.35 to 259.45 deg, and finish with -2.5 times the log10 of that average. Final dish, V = 0.263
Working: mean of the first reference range 11.5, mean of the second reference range 11.4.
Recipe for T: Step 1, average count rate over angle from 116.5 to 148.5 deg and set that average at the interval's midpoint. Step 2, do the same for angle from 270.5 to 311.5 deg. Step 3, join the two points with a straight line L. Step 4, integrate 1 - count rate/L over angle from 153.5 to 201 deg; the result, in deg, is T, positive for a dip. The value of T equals 3.5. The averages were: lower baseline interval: 11.3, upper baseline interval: 11.7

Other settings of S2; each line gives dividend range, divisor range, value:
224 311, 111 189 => 0.94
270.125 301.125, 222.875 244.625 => 1.06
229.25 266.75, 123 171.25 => 0.81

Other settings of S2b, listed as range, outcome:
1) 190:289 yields 10.3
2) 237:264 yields 8.41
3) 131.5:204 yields 10.8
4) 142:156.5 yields 11.6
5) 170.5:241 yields 10.7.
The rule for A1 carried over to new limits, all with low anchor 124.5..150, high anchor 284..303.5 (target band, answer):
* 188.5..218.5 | 0.081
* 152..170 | 0.042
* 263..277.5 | 0.093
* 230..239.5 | 0.074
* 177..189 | 0.058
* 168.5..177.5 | 0.074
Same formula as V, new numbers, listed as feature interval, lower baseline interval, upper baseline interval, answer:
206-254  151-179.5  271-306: 0.06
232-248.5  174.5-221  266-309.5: 0.05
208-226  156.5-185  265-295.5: 0.00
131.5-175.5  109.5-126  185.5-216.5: 0.03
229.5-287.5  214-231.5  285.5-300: 0.15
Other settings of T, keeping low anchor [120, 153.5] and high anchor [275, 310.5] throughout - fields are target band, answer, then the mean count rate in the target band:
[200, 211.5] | 1.00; 10.4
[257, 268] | 4.45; 6.9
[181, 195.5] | 1.17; 10.5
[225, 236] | 0.31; 11.2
